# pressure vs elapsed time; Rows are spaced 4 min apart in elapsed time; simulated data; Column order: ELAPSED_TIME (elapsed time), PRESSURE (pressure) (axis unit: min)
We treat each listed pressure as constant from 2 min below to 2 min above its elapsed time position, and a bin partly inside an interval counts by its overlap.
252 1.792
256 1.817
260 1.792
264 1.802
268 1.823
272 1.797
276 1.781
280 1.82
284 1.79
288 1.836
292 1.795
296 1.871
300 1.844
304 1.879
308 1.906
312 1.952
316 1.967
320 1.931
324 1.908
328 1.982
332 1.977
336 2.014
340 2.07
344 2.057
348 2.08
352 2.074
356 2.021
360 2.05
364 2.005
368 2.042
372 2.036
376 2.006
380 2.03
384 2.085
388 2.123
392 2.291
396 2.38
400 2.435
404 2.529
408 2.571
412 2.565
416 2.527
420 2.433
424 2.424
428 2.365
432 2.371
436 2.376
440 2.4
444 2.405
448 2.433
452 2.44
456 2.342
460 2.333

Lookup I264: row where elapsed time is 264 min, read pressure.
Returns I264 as 1.802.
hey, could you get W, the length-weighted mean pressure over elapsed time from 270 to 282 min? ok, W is 1.8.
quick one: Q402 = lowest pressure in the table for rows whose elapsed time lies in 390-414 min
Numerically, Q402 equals 2.291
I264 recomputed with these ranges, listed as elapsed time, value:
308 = 1.906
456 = 2.342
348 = 2.08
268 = 1.823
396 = 2.38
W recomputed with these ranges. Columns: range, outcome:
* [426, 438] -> 2.37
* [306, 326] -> 1.93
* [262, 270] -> 1.81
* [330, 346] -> 2.03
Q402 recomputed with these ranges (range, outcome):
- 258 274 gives 1.792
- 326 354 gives 1.977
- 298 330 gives 1.844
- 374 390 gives 2.006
